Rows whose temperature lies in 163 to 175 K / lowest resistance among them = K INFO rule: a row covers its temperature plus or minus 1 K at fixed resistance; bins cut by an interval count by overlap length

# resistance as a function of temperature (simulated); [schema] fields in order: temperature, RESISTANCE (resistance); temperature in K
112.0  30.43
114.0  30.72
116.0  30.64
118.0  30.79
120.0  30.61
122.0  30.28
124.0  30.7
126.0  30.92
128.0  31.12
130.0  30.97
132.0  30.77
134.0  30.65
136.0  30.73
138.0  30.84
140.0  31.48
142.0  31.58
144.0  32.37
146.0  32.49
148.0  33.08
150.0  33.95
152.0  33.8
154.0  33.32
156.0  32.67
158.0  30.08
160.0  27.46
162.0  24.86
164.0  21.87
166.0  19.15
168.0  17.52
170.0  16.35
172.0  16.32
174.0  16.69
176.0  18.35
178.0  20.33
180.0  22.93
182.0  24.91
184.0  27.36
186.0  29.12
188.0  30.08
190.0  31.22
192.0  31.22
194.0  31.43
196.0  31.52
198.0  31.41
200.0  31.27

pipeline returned 16.32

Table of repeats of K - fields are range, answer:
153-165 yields 21.87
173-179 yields 16.69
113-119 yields 30.64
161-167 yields 19.15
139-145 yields 31.48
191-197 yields 31.22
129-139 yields 30.65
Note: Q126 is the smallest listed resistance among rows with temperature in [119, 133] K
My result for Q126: 30.28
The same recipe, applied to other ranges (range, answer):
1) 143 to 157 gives 32.37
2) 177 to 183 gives 20.33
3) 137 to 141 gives 30.84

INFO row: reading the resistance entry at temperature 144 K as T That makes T 32.37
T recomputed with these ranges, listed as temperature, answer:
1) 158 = 30.08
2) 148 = 33.08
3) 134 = 30.65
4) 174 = 16.69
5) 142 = 31.58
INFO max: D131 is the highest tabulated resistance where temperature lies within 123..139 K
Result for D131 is 31.12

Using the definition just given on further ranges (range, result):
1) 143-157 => 33.95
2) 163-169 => 21.87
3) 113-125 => 30.79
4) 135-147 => 32.49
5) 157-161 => 30.08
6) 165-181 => 22.93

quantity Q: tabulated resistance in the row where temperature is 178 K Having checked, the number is 20.33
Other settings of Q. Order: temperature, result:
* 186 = 29.12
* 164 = 21.87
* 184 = 27.36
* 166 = 19.15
